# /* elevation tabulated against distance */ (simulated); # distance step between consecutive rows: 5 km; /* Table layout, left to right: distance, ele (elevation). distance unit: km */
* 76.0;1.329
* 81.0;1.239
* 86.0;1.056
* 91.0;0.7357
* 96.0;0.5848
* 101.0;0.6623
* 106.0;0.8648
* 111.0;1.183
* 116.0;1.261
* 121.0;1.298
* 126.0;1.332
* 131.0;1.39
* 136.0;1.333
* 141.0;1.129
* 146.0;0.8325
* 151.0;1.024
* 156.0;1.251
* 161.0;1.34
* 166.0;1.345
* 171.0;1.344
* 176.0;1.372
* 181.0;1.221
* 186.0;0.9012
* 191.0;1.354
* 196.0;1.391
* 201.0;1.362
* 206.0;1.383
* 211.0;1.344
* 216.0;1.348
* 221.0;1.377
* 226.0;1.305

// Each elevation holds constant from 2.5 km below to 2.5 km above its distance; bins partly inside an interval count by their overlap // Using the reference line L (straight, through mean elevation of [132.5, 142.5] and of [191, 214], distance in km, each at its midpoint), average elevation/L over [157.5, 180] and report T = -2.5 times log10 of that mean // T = -0.022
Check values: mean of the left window 1.26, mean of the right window 1.37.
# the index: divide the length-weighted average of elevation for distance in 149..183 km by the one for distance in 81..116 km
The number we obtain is 1.4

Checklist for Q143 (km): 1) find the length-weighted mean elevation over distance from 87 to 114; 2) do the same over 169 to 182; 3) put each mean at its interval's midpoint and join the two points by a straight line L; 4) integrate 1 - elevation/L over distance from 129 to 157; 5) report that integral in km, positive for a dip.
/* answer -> -1.3 km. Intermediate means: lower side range 0.828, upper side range 1.32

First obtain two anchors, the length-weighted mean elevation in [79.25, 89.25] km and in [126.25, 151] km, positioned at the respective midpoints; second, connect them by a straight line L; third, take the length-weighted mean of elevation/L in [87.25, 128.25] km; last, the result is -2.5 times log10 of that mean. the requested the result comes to 0.152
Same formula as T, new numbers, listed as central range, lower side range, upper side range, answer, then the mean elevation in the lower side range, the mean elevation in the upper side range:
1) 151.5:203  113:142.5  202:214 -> 0.05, 1.29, 1.36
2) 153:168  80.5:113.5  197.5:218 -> -0.13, 0.883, 1.36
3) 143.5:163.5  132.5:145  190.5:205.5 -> 0.12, 1.2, 1.37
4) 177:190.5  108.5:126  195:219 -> 0.17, 1.26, 1.36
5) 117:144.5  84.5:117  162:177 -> -0.18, 0.886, 1.35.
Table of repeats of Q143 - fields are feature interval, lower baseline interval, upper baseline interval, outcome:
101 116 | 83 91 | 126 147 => 1.1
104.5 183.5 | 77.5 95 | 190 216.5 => -3.4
